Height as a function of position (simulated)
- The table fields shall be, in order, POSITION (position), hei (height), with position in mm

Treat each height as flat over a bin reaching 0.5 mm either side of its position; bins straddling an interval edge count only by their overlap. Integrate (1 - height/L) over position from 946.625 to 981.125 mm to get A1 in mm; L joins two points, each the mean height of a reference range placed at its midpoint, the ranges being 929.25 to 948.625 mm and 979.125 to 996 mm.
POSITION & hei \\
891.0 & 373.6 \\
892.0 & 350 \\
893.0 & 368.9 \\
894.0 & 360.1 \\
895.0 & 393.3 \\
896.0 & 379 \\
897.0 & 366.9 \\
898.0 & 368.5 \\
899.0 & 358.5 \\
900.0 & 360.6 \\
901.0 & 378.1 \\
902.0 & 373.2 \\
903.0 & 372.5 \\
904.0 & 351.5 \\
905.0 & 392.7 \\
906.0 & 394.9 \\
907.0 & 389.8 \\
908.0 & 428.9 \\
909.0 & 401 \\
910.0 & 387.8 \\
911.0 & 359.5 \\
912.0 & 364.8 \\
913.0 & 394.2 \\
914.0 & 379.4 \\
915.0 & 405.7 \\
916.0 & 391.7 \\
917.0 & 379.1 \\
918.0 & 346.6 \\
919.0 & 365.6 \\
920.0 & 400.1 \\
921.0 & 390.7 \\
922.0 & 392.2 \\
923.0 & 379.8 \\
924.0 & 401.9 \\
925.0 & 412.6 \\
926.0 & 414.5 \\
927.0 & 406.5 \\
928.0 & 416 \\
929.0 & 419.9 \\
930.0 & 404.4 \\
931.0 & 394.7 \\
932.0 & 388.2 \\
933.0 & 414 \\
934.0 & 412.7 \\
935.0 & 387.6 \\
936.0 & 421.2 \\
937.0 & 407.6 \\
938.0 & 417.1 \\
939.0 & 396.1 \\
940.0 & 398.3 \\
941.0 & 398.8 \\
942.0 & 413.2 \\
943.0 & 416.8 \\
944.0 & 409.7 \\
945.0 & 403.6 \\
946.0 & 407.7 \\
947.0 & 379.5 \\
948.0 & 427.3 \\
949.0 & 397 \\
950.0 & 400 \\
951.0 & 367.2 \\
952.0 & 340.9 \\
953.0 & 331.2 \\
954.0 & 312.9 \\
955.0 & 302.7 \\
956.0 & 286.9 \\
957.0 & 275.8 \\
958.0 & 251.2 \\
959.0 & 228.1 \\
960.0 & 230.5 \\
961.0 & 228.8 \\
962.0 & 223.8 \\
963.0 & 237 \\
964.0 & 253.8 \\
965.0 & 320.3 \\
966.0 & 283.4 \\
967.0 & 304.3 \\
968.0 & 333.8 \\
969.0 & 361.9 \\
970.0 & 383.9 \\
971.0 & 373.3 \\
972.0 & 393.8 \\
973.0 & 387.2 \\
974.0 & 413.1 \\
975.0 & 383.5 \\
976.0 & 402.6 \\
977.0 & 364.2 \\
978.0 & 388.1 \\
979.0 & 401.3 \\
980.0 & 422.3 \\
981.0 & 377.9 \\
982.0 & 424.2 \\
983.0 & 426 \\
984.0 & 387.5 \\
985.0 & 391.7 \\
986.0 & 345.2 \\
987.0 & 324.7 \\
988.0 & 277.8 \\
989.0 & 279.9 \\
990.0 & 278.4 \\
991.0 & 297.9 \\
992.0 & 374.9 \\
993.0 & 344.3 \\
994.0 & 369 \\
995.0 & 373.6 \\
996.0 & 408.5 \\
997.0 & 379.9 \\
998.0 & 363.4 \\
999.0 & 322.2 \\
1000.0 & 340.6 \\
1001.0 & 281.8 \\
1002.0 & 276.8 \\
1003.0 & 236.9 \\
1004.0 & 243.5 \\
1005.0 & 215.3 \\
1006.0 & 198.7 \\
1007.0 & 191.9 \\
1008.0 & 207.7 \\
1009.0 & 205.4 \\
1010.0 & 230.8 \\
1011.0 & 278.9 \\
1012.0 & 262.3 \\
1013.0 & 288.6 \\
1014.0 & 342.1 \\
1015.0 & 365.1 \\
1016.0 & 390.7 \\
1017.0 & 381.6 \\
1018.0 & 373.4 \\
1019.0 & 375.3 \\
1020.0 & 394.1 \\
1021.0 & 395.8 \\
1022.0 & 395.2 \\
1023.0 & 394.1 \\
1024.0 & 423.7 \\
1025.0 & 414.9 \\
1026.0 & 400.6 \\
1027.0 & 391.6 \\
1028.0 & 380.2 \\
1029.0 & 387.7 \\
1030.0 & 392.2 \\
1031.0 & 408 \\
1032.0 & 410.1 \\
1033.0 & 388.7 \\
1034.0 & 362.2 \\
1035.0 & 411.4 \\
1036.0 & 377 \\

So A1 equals 4.1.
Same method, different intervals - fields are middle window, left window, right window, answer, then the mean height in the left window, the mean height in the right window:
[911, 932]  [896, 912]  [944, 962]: -1.88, 379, 327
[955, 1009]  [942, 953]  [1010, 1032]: 8.70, 393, 371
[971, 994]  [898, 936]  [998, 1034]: -1.05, 390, 332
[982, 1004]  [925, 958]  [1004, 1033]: 1.05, 385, 338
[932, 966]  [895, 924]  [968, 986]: 3.35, 381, 390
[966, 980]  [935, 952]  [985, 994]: -0.97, 401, 323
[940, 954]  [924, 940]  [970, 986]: 0.47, 407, 394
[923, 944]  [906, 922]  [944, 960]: -2.58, 386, 340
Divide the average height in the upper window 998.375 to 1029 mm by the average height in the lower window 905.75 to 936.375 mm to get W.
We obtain 0.8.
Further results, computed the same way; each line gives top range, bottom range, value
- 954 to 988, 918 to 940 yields 0.84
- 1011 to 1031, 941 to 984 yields 1.07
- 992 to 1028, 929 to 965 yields 0.93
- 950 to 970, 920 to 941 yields 0.73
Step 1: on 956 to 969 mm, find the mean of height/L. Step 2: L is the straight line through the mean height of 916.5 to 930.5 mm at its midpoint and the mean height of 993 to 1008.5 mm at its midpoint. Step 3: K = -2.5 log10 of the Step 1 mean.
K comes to 0.27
